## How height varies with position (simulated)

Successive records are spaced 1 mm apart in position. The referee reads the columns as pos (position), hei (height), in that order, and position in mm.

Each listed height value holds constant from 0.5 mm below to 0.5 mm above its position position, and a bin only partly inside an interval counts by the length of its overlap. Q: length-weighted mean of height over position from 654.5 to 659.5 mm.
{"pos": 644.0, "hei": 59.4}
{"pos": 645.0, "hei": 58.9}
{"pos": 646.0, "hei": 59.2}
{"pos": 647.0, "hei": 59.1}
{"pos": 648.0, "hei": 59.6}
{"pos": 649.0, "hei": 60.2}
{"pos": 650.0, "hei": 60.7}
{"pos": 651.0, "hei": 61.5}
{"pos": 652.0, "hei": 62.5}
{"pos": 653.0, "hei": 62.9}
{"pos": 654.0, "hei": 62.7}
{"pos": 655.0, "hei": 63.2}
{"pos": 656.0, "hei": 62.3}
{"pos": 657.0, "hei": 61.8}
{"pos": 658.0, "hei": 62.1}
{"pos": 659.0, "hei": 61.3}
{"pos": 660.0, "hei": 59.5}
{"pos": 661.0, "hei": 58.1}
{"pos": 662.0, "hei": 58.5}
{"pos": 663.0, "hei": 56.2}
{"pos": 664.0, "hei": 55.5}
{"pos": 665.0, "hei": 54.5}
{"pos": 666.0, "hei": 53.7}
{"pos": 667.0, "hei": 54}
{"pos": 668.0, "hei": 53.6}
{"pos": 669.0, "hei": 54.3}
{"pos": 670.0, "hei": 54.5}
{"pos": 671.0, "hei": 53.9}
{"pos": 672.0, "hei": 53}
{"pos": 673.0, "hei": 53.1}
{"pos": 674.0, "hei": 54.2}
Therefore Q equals 62.1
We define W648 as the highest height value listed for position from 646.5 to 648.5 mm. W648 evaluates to 59.6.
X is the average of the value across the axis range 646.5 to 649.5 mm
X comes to 59.6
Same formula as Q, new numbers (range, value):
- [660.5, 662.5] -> 58.3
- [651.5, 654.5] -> 62.7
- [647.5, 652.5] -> 60.9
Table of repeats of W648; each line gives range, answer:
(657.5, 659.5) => 62.1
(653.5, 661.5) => 63.2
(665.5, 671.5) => 54.5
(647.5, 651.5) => 61.5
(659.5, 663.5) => 59.5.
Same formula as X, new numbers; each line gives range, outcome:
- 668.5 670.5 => 54.4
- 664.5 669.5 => 54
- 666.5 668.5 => 53.8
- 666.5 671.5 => 54.1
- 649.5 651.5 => 61.1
